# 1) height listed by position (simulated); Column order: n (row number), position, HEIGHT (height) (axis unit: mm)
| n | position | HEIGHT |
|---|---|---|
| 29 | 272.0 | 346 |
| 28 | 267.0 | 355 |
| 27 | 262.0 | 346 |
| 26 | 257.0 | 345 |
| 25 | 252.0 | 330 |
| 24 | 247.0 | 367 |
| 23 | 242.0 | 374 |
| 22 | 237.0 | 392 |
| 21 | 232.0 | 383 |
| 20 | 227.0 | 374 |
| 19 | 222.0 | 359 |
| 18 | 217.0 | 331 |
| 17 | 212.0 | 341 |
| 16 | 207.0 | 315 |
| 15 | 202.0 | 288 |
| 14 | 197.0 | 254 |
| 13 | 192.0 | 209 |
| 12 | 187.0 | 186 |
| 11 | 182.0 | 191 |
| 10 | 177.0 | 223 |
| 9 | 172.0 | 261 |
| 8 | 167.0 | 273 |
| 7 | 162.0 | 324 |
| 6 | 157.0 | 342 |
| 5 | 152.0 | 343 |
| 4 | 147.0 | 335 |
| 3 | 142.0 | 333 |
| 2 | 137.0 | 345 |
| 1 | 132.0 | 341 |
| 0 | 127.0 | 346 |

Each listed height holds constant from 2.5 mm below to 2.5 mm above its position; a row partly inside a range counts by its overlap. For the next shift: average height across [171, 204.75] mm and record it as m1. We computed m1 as 230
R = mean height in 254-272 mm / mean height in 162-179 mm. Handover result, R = 1.32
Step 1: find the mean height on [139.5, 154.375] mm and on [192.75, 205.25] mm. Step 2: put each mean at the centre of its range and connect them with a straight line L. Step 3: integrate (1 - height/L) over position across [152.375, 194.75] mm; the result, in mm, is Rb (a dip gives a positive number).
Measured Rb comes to 6.6 mm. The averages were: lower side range 337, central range 256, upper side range 265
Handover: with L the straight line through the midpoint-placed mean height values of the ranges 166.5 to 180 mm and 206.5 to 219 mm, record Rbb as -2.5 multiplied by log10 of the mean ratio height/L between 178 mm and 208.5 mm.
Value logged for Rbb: 0.22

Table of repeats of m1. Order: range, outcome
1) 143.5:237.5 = 300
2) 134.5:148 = 338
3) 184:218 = 271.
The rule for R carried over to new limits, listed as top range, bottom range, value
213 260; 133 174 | 1.12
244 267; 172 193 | 1.67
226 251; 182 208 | 1.56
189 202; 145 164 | 0.72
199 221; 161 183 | 1.26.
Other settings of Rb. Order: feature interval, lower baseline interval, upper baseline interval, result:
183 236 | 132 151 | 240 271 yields 6.7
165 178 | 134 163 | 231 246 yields 3.5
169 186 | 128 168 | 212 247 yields 6.0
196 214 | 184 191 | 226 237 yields -2.4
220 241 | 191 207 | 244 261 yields -4.3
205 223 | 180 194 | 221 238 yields -1.4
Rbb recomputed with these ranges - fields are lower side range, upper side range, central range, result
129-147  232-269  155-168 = 0.089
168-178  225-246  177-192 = 0.350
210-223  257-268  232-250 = -0.095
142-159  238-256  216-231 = -0.018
